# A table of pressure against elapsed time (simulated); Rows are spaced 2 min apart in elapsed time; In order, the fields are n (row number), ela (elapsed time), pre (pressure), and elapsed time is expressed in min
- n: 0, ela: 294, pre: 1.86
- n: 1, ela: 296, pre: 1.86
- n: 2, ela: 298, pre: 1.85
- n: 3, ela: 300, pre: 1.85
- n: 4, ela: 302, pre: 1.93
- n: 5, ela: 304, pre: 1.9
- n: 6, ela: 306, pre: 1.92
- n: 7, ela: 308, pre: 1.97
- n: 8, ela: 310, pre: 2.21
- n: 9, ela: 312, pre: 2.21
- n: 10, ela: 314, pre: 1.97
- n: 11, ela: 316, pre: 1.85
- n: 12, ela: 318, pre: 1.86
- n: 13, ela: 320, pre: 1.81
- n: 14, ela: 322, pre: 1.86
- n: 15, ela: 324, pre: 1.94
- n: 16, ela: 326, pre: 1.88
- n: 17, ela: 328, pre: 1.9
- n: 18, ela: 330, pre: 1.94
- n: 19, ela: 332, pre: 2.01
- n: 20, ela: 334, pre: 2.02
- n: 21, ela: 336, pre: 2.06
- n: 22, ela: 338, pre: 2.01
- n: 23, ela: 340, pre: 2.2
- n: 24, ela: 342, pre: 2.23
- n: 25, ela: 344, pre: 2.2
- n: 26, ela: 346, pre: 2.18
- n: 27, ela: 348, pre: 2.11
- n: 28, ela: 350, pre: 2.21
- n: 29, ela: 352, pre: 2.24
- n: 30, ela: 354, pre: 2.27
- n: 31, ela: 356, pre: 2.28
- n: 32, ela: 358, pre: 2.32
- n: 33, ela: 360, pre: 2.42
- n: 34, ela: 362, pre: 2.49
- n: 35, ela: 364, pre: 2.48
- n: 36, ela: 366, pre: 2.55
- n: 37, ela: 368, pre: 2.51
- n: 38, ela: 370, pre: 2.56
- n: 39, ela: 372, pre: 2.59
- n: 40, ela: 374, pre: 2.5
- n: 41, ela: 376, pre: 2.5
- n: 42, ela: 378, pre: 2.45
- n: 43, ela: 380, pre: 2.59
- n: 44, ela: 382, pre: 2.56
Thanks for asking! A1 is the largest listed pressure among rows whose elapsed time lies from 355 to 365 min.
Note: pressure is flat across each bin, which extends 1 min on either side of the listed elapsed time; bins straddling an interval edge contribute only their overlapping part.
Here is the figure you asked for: 2.49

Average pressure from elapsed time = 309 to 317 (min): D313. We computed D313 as 2.06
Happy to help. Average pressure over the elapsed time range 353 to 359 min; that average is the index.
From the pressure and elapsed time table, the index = 2.29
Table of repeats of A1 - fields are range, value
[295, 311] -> 2.21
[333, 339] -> 2.06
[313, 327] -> 1.97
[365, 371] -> 2.56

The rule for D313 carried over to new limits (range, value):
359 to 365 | 2.46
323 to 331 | 1.92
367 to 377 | 2.53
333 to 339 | 2.03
